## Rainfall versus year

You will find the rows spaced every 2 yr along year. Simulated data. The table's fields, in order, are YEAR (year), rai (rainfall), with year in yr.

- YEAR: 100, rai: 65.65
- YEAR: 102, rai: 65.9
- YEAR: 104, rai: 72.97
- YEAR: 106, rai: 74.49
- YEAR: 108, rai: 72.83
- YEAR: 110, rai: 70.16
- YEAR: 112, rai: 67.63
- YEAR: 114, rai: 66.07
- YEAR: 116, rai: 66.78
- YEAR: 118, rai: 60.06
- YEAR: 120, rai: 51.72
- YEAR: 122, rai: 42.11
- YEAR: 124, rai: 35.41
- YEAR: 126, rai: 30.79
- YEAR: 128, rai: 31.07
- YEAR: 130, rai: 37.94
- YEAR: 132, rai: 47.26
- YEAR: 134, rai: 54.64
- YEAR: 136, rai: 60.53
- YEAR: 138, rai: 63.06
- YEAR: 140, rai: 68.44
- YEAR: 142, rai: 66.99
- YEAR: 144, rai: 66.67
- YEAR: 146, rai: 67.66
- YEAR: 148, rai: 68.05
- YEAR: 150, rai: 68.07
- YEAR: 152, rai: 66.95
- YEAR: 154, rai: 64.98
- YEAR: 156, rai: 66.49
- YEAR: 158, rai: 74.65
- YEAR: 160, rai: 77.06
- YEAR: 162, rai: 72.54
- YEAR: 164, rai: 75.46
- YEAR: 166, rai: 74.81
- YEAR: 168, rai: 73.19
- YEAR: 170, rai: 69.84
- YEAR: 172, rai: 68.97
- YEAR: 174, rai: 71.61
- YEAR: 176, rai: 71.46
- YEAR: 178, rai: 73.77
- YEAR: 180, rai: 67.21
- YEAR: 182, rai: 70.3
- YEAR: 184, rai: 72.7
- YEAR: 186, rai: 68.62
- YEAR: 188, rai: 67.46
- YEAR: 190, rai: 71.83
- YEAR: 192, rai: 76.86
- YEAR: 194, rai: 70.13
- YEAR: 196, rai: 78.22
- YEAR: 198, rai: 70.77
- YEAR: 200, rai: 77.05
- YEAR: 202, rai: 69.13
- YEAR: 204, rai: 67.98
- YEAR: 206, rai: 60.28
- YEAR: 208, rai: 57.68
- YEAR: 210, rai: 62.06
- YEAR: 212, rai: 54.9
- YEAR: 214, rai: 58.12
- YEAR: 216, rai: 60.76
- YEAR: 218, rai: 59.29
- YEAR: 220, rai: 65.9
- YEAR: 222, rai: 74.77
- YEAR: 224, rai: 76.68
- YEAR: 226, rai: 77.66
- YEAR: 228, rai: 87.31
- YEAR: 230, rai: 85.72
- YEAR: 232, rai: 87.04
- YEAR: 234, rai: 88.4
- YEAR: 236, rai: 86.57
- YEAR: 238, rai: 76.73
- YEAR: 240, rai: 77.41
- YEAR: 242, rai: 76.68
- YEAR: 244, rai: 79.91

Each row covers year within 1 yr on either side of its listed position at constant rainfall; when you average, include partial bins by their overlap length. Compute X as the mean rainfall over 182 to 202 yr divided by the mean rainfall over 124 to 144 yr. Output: 1.4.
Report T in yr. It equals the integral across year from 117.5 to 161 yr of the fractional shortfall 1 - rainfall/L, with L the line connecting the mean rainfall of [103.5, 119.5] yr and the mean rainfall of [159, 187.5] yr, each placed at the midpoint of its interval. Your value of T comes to 7.6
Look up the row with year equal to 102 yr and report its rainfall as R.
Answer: 65.9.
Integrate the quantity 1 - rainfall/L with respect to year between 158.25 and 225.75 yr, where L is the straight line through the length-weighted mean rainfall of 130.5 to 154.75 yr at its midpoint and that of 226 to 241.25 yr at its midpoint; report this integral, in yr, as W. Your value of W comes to 3.94 yr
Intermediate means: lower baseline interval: 63.1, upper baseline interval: 83.6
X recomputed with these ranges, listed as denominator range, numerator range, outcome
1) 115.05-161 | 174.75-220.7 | 1.16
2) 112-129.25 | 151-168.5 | 1.46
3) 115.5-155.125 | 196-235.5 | 1.27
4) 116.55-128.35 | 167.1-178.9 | 1.65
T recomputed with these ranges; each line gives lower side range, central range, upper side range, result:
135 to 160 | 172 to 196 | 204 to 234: -0.96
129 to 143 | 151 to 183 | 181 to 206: -3.26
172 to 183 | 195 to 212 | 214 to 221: -0.62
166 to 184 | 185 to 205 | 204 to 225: -1.39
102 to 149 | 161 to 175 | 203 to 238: -1.75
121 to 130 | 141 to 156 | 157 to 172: -2.47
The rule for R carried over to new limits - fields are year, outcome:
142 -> 66.99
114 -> 66.07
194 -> 70.13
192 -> 76.86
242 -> 76.68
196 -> 78.22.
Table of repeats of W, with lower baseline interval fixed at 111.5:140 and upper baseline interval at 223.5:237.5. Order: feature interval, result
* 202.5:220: 3.9 yr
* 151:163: -1.8 yr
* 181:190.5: 0.0 yr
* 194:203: 0.1 yr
